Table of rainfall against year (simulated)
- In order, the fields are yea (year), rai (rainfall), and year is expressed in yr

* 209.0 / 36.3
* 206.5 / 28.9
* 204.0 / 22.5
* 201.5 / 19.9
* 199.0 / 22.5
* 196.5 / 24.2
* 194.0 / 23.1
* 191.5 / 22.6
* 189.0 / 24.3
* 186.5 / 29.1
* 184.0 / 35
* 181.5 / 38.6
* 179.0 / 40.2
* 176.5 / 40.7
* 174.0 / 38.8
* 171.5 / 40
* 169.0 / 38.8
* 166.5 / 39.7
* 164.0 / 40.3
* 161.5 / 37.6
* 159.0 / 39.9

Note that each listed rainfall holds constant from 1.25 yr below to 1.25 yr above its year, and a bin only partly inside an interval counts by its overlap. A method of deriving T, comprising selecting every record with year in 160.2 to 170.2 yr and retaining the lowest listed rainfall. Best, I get 37.6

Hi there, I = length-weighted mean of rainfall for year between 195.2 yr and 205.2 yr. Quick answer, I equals 22.3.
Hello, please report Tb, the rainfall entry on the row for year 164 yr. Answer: 40.3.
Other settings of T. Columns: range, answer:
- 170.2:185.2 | 35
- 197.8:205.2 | 19.9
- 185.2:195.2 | 22.6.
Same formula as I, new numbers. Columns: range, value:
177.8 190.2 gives 33.4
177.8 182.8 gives 39.3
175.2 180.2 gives 40.4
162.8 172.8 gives 39.7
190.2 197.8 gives 23.3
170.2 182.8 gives 39.6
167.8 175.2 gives 39.2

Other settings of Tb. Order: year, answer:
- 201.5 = 19.9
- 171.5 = 40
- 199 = 22.5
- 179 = 40.2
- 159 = 39.9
